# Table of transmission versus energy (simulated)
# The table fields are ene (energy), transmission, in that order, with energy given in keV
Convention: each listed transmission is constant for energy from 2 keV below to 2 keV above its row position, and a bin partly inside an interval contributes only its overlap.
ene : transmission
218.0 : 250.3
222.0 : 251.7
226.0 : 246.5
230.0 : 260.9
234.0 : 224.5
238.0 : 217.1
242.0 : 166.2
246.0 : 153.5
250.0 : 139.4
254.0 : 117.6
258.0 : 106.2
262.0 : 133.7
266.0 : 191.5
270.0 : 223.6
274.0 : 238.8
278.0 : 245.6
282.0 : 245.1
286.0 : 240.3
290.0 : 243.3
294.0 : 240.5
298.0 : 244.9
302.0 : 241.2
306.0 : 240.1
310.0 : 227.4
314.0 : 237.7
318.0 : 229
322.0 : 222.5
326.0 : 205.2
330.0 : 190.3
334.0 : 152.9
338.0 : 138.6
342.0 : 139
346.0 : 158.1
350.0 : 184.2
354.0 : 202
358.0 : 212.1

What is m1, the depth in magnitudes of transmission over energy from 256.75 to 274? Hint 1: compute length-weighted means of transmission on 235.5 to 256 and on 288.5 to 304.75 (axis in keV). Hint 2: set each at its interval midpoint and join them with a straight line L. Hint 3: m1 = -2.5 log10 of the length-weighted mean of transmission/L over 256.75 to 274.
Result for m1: 0.11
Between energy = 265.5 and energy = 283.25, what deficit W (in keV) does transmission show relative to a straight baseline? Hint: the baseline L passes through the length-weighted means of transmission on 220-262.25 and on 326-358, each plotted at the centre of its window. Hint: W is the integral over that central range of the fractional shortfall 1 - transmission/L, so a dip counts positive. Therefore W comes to -5.0 keV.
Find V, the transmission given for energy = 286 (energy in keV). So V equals 240.3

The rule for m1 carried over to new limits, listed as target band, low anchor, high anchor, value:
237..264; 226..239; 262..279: 0.48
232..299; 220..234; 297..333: 0.20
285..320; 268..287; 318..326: -0.05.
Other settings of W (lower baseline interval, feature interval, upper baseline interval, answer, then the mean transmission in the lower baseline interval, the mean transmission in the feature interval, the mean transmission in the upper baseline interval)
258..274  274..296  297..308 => -3.22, 180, 243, 242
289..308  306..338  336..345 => -3.57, 242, 207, 141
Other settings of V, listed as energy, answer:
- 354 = 202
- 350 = 184.2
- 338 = 138.6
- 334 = 152.9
